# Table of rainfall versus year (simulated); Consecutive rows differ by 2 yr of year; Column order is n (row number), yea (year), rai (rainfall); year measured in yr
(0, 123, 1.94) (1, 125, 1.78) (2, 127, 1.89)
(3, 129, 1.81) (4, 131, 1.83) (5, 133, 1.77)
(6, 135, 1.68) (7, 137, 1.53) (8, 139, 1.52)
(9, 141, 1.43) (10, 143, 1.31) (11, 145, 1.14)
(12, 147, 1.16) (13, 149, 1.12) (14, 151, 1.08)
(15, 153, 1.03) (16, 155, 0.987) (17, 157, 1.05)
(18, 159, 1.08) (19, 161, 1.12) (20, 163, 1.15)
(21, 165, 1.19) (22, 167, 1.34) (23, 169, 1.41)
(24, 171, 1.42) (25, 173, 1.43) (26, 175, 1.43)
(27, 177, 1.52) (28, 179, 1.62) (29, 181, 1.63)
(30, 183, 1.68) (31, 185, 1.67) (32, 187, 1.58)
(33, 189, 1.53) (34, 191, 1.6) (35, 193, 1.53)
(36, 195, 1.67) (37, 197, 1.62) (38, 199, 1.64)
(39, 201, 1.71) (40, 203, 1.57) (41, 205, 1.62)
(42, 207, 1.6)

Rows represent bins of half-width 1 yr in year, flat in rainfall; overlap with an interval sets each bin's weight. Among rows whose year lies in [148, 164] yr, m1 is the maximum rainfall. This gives 1.15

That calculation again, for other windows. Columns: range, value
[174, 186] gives 1.68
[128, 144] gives 1.83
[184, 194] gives 1.67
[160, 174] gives 1.43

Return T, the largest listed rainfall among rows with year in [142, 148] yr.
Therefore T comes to 1.31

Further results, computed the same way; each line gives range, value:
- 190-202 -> 1.71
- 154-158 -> 1.05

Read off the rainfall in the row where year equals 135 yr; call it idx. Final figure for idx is 1.68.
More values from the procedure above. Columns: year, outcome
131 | 1.83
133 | 1.77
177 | 1.52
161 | 1.12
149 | 1.12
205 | 1.62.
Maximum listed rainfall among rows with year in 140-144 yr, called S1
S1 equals 1.43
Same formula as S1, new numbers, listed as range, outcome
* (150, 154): 1.08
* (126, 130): 1.89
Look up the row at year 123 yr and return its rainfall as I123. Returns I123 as 1.94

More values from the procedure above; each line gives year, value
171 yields 1.42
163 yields 1.15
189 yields 1.53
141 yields 1.43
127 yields 1.89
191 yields 1.6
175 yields 1.43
